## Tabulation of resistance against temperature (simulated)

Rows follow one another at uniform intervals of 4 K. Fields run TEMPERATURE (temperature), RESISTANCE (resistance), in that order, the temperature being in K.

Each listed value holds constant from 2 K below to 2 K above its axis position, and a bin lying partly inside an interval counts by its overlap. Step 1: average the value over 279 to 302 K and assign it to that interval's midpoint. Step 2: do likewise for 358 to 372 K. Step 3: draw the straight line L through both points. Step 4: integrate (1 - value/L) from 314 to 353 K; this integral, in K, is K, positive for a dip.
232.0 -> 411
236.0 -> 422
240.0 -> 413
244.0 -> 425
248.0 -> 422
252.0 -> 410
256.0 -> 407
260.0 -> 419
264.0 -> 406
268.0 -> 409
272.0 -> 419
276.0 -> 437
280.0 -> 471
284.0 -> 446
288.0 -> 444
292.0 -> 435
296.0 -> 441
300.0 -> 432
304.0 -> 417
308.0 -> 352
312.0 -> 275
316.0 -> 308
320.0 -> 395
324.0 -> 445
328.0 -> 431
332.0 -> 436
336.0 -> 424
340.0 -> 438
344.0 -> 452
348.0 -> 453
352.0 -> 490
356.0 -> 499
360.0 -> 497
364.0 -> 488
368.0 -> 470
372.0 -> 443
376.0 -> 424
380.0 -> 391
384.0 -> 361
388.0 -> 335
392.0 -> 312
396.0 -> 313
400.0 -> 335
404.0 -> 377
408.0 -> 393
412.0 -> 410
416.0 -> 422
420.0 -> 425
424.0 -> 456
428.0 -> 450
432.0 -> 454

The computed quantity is 3.3 K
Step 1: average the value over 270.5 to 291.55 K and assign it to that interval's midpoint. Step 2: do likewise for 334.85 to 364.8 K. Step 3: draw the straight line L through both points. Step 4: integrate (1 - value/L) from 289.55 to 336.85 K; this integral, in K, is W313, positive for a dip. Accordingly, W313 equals 5.8 K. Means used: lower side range 443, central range 399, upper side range 468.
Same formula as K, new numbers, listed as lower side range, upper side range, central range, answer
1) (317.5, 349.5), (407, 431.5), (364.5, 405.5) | 4.8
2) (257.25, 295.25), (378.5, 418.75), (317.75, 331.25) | -0.6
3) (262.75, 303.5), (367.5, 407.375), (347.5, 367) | -4.8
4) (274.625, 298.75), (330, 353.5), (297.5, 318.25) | 4.0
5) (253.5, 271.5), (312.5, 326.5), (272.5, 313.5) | -2.7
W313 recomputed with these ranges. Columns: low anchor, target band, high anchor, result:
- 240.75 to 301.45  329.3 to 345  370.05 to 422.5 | -1.3 K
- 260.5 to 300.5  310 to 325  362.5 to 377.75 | 3.2 K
